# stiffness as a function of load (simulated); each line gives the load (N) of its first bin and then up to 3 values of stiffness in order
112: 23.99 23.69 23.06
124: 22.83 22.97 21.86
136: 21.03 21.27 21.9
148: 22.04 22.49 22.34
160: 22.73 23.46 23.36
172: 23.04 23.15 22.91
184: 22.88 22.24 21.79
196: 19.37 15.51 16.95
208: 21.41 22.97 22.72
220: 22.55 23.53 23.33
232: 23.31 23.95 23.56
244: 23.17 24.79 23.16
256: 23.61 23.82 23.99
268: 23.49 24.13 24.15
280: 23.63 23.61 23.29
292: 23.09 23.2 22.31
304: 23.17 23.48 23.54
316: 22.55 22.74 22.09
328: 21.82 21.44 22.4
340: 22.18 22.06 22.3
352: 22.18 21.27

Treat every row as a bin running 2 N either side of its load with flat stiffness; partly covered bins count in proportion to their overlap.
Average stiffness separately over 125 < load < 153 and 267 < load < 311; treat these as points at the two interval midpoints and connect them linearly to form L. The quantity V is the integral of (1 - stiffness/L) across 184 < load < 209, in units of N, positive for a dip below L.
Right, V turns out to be 3.1 N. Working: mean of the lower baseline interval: 21.9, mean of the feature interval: 19.7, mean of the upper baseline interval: 23.4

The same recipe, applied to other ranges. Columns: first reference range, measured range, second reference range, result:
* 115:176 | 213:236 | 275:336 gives -0.4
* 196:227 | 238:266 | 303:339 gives -3.0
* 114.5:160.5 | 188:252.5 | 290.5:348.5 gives 1.3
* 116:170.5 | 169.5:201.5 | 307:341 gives 1.4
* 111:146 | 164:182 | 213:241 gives -0.3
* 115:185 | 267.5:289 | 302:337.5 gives -1.1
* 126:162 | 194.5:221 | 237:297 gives 3.2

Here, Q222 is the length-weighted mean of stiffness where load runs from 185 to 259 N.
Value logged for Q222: 22.1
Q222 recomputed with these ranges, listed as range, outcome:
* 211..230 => 23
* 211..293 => 23.5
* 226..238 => 23.5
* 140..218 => 21.7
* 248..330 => 23.3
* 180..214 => 20.5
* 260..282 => 23.9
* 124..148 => 21.9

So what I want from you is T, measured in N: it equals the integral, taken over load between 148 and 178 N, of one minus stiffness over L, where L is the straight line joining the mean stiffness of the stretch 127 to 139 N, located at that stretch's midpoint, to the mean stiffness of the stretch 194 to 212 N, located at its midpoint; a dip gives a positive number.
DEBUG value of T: -3.4 N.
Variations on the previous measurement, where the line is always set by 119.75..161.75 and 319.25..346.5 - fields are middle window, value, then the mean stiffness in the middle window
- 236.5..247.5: -0.7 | 23.6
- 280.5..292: -0.7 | 23.4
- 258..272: -1.1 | 23.8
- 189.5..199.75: 1.1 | 19.8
